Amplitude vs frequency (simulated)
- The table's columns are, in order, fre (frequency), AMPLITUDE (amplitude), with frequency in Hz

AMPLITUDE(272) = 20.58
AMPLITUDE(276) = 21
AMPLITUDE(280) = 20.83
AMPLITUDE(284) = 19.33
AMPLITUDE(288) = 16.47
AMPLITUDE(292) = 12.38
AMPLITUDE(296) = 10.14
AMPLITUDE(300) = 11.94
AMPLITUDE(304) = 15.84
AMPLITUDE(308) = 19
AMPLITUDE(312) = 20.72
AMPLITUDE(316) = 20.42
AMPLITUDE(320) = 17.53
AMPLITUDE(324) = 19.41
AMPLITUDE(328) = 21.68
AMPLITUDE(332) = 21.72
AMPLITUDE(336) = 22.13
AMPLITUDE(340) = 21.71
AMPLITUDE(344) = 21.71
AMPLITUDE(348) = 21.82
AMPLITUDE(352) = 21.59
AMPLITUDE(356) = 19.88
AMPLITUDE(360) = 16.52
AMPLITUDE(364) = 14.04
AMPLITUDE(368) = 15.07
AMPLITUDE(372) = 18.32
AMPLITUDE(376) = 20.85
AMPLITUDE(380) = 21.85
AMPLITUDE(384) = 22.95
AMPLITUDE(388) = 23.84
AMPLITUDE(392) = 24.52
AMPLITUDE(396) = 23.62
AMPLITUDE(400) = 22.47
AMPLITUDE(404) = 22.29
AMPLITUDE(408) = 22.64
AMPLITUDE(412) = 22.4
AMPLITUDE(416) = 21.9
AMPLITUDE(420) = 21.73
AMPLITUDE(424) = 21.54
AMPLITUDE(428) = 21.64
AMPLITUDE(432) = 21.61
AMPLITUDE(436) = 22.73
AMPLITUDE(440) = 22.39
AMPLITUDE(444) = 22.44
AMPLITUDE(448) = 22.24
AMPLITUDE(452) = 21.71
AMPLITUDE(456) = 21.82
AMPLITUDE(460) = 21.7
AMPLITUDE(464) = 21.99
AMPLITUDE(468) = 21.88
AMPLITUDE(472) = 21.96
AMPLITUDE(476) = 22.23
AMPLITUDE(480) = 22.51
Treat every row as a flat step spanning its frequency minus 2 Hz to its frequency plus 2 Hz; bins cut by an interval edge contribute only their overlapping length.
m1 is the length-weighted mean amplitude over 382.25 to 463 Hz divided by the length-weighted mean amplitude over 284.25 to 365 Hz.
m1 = 1.22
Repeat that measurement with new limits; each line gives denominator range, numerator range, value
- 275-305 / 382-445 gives 1.42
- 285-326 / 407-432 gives 1.33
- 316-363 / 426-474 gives 1.08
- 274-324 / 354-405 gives 1.19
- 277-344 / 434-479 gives 1.20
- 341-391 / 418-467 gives 1.10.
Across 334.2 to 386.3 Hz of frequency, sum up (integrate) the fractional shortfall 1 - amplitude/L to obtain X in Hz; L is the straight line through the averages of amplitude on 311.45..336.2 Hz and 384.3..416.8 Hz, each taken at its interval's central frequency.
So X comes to 4.1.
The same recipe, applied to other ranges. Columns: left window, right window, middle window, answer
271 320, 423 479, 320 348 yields -4.0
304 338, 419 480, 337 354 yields -1.1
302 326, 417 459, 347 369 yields 2.0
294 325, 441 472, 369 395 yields -3.3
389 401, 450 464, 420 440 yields 0.6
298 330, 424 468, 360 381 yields 2.3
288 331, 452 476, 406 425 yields -1.6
